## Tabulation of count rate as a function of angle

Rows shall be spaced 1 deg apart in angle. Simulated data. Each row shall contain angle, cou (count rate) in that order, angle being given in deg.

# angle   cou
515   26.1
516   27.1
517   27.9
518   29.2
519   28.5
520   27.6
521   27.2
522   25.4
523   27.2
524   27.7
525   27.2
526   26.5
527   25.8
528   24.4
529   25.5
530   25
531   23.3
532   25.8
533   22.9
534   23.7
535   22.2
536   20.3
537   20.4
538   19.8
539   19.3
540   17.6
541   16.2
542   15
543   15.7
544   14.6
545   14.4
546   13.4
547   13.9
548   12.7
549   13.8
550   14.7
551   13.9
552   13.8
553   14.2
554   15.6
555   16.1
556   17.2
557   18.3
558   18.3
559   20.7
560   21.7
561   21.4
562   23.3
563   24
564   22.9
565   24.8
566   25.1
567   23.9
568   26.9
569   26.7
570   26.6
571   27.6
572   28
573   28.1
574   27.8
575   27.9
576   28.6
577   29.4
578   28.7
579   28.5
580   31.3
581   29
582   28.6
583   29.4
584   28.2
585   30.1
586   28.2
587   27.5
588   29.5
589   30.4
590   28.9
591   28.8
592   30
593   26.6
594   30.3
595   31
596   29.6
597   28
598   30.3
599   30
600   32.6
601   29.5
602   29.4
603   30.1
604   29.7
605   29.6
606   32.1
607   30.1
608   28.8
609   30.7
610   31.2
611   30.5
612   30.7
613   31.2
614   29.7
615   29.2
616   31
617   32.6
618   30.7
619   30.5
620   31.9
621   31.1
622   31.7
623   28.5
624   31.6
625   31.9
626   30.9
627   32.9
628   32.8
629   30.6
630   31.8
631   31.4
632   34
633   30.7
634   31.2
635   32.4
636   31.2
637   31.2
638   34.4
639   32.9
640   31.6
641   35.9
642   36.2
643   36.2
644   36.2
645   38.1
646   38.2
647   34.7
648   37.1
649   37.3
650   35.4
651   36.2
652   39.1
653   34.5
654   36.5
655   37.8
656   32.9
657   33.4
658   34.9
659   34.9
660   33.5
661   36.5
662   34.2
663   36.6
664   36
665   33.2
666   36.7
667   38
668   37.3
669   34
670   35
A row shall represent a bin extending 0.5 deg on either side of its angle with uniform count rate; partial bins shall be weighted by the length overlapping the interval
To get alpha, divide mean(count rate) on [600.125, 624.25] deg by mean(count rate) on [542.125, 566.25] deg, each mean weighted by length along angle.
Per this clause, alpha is 1.7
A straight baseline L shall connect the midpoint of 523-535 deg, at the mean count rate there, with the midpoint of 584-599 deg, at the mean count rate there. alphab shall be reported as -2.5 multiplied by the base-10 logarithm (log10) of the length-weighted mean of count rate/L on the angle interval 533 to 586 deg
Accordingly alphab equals 0.24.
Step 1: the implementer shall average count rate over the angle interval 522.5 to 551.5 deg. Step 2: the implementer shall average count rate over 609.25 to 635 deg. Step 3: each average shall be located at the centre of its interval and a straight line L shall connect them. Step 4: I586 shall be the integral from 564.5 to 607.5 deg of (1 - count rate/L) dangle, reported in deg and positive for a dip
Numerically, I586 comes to -3.7 deg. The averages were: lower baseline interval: 20.1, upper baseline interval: 31.2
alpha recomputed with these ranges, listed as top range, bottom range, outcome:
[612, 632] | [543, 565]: 1.81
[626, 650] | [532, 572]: 1.73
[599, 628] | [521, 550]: 1.48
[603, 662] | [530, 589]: 1.47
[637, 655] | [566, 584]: 1.28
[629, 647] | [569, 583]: 1.18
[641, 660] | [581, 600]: 1.23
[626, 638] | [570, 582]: 1.12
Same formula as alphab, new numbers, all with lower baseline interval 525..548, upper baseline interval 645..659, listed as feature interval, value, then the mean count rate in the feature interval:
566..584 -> -0.10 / 28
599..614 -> -0.02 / 30.4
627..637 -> 0.05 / 31.8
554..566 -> 0.14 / 20.8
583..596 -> -0.06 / 29.2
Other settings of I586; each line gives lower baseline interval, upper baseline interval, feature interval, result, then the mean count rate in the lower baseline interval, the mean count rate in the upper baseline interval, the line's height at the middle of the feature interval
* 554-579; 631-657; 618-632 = 0.34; 24.2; 34.8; 32.2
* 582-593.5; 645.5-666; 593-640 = 1.18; 28.9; 35.7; 31.7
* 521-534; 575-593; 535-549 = 5.24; 25.5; 29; 26.4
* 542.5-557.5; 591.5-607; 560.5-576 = -4.04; 14.8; 29.9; 20.4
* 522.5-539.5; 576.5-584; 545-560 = 6.08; 23.9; 29.2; 26.2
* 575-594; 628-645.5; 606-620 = 0.31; 29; 33.3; 31.3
